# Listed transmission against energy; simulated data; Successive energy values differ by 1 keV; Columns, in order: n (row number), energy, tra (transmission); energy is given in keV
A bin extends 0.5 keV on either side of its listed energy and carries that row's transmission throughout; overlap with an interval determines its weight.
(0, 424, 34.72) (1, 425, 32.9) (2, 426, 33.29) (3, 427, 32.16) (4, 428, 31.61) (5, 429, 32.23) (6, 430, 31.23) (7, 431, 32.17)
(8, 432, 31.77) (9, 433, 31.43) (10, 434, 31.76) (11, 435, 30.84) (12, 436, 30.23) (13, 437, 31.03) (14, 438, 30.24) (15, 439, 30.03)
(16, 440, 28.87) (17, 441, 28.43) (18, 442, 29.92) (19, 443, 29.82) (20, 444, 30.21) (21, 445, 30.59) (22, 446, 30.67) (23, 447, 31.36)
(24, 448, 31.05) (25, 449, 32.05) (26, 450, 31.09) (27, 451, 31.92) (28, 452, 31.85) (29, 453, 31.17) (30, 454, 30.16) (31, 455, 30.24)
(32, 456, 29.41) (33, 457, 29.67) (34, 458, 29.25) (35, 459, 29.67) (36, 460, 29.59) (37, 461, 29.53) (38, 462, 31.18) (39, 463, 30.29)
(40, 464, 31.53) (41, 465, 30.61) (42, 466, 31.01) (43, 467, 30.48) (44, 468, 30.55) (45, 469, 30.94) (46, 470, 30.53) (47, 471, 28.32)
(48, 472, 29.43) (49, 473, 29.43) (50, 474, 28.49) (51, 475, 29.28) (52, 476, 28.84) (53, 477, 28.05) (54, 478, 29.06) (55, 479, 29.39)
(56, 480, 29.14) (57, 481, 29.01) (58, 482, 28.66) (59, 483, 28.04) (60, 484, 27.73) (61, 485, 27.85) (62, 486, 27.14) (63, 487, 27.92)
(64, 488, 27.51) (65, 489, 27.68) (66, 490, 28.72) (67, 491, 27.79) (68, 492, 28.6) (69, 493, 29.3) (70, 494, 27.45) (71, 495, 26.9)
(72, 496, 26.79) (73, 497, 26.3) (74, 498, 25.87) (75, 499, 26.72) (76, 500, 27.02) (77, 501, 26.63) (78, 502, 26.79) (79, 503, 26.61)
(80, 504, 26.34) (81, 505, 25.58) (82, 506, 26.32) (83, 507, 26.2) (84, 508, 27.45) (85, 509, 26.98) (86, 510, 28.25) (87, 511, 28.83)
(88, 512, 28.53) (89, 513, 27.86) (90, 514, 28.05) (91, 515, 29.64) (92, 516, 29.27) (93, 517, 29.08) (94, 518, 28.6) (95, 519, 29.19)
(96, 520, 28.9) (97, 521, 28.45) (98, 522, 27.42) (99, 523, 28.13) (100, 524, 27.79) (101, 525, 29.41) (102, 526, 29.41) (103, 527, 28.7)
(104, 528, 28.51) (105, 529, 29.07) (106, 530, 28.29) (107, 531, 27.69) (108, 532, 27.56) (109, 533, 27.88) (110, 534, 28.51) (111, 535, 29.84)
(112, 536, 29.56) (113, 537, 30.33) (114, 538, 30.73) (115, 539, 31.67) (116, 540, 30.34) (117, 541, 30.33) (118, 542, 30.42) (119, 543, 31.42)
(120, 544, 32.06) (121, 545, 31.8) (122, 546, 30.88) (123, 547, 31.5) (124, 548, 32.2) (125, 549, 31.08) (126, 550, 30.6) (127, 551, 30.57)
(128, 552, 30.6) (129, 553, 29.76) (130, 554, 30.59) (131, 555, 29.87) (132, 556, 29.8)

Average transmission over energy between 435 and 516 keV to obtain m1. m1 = 29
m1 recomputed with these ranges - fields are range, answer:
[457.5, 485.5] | 29.5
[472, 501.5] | 28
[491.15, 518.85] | 27.5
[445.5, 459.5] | 30.7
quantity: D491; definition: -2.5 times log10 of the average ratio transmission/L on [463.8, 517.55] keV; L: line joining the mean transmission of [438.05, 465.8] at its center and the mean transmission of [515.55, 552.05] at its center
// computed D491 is 0.067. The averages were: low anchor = 30.4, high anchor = 29.7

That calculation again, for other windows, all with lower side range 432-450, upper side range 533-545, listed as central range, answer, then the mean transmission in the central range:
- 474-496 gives 0.08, 28.3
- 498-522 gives 0.10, 27.7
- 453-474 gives 0.02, 30.1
